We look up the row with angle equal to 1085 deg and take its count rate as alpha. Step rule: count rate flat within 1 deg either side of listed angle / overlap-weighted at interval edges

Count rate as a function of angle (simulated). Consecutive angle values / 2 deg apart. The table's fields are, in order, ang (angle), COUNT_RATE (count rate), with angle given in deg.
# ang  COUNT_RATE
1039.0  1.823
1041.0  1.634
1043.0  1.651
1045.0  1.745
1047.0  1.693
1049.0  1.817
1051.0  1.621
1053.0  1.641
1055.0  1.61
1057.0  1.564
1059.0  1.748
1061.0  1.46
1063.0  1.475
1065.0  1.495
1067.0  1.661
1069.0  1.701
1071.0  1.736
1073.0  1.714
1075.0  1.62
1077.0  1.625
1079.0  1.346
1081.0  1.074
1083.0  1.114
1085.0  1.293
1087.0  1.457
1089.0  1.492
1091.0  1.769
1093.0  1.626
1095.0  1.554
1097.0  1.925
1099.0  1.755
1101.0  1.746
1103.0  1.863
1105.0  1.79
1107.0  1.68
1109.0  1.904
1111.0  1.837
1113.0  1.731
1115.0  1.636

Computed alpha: 1.293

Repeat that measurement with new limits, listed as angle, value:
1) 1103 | 1.863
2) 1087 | 1.457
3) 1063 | 1.475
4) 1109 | 1.904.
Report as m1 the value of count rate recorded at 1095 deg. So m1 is 1.554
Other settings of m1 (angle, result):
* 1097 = 1.925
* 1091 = 1.769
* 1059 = 1.748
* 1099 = 1.755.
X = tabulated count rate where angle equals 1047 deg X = 1.693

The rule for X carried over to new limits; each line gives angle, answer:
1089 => 1.492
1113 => 1.731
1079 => 1.346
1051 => 1.621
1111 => 1.837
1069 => 1.701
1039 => 1.823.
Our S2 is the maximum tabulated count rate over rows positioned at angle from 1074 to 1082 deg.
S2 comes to 1.625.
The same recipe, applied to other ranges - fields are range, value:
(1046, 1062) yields 1.817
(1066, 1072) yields 1.736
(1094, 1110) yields 1.925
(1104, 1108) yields 1.79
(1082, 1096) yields 1.769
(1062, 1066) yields 1.495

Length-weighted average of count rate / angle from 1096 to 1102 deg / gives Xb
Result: 1.81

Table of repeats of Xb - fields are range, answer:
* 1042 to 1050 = 1.73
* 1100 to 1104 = 1.8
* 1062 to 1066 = 1.49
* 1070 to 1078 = 1.67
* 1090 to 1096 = 1.65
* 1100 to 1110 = 1.8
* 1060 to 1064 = 1.47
